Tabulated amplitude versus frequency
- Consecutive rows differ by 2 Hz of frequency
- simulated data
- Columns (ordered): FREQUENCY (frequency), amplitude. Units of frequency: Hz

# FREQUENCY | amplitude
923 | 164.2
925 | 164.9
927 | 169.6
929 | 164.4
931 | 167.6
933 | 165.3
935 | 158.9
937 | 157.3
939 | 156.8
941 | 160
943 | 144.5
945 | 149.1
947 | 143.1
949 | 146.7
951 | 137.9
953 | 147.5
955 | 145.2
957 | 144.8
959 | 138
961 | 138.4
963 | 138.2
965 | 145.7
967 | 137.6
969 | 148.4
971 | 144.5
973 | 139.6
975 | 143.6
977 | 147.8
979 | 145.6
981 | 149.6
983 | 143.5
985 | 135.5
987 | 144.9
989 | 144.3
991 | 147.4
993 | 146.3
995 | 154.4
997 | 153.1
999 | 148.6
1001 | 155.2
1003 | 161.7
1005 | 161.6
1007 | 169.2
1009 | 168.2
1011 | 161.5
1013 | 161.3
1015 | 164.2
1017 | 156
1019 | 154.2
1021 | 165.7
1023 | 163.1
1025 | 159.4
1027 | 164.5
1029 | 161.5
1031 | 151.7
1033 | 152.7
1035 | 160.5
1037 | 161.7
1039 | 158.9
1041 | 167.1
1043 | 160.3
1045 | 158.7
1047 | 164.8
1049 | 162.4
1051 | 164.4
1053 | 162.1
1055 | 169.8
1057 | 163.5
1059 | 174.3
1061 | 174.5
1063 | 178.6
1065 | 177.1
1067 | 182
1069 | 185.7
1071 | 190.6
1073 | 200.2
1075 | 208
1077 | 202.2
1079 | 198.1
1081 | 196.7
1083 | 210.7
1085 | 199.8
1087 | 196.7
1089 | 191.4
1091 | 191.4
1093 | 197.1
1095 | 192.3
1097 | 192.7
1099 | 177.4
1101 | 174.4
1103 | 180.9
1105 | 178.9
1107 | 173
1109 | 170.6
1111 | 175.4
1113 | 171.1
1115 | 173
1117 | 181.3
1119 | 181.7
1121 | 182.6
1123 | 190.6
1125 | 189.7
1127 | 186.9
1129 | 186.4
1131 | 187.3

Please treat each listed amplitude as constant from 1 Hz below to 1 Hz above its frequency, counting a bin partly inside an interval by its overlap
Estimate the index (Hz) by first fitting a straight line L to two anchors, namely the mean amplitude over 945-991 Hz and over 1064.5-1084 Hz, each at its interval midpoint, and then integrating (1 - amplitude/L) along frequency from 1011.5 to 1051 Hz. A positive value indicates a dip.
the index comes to 3.1 Hz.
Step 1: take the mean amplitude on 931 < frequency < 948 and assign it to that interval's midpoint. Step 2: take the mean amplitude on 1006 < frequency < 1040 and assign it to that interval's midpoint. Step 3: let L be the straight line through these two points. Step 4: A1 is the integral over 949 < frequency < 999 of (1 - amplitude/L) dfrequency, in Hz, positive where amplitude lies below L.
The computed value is 4.2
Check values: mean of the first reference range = 155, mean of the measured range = 144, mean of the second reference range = 161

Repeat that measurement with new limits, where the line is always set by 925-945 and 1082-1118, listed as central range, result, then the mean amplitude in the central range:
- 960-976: 2.2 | 142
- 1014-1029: 1.0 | 161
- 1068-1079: -1.0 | 197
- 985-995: 1.4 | 146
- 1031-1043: 1.1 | 159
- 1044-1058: 1.1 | 164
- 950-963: 1.7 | 142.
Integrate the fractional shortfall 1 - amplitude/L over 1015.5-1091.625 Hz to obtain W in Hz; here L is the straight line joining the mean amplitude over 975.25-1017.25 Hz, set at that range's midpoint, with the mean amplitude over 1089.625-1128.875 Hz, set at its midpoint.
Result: -2.89 Hz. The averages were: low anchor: 153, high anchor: 182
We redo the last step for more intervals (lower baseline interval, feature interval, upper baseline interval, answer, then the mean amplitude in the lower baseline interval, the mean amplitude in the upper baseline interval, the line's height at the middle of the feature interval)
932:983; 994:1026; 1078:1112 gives 0.55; 147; 188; 163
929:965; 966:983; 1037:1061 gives 1.01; 150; 165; 154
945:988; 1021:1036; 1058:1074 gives 0.75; 143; 183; 168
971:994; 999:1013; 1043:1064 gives -0.91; 144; 167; 152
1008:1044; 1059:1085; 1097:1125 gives -3.22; 161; 179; 170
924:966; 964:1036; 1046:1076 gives 4.70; 152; 177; 164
